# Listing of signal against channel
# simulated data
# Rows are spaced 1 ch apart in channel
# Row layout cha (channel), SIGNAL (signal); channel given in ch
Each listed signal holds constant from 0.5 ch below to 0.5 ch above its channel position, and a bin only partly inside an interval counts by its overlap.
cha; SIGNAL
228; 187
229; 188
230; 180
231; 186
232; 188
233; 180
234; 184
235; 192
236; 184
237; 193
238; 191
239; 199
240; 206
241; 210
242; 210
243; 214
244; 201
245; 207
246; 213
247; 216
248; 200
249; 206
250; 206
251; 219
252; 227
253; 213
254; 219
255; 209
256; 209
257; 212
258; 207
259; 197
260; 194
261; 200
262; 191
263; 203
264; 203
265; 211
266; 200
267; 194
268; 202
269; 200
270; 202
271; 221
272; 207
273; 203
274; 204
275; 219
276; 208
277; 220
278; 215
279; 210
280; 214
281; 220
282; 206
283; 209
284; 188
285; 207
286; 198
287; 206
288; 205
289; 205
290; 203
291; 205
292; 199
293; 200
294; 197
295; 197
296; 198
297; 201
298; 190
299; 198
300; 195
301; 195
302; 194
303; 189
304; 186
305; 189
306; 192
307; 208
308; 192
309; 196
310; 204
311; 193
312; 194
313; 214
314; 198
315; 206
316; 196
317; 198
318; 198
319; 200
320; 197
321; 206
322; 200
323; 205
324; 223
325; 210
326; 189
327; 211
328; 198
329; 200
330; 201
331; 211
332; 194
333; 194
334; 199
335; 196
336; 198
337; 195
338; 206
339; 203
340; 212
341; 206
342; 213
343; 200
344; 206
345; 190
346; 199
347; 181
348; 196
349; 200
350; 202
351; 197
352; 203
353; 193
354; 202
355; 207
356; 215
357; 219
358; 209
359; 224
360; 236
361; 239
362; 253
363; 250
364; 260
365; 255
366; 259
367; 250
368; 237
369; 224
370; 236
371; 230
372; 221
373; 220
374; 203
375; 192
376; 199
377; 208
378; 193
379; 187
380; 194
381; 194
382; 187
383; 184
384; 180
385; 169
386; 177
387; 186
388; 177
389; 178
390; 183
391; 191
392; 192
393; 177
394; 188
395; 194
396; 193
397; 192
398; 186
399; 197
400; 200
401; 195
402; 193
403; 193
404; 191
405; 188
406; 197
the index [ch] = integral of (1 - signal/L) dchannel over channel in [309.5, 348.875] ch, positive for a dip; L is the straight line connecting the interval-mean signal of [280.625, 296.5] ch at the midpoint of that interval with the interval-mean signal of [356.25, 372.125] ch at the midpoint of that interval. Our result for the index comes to 3.6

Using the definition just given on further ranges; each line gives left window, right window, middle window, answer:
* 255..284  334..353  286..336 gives 0.8 ch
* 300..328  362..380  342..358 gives 1.1 ch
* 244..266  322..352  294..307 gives 0.6 ch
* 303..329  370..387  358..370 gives -2.7 ch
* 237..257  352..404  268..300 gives 0.5 ch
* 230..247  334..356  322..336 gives -0.1 ch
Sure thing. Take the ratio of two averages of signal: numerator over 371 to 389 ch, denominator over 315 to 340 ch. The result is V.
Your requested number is 1.0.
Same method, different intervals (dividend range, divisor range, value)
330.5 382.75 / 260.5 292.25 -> 1.03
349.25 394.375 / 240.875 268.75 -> 1.01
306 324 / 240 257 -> 0.95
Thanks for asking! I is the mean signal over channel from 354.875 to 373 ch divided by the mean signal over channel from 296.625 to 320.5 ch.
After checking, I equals 1.2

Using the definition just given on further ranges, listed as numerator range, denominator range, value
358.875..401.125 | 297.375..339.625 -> 1.04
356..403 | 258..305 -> 1.02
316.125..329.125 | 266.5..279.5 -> 0.97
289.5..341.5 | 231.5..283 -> 0.97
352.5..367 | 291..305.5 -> 1.18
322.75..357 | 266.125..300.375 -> 0.99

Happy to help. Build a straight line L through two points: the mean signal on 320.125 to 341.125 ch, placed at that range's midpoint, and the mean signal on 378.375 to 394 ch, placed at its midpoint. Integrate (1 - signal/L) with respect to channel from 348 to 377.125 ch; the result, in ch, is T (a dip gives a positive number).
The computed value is -4.6 ch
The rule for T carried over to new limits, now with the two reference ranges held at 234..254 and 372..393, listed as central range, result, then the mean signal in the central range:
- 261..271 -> 0.1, 202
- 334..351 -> -0.5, 200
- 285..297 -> -0.1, 201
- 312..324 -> -0.3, 202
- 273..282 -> -0.5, 213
